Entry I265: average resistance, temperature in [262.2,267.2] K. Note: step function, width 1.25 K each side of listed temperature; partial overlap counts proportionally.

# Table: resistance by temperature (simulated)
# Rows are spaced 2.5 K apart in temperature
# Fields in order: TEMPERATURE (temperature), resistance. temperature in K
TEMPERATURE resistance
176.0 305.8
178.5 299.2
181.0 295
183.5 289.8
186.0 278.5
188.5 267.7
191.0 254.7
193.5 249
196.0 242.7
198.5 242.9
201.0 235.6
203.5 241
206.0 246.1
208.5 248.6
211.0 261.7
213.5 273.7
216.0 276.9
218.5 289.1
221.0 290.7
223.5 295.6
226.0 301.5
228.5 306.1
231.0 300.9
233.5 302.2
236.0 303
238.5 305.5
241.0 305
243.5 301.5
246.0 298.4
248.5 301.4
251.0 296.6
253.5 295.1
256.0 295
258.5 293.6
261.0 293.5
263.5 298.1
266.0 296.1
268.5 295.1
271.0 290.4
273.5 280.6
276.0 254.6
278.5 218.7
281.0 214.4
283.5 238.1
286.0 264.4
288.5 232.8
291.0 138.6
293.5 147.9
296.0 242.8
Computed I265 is 297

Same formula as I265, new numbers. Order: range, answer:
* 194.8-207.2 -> 242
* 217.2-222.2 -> 290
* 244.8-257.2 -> 297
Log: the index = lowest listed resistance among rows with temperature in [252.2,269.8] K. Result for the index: 293.5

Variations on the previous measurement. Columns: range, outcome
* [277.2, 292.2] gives 138.6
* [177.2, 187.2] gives 278.5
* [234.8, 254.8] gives 295.1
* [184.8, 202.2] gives 235.6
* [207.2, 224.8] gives 248.6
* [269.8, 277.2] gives 254.6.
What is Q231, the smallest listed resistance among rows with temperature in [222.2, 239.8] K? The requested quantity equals 295.6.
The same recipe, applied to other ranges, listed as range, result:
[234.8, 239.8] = 303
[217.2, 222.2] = 289.1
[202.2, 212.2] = 241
